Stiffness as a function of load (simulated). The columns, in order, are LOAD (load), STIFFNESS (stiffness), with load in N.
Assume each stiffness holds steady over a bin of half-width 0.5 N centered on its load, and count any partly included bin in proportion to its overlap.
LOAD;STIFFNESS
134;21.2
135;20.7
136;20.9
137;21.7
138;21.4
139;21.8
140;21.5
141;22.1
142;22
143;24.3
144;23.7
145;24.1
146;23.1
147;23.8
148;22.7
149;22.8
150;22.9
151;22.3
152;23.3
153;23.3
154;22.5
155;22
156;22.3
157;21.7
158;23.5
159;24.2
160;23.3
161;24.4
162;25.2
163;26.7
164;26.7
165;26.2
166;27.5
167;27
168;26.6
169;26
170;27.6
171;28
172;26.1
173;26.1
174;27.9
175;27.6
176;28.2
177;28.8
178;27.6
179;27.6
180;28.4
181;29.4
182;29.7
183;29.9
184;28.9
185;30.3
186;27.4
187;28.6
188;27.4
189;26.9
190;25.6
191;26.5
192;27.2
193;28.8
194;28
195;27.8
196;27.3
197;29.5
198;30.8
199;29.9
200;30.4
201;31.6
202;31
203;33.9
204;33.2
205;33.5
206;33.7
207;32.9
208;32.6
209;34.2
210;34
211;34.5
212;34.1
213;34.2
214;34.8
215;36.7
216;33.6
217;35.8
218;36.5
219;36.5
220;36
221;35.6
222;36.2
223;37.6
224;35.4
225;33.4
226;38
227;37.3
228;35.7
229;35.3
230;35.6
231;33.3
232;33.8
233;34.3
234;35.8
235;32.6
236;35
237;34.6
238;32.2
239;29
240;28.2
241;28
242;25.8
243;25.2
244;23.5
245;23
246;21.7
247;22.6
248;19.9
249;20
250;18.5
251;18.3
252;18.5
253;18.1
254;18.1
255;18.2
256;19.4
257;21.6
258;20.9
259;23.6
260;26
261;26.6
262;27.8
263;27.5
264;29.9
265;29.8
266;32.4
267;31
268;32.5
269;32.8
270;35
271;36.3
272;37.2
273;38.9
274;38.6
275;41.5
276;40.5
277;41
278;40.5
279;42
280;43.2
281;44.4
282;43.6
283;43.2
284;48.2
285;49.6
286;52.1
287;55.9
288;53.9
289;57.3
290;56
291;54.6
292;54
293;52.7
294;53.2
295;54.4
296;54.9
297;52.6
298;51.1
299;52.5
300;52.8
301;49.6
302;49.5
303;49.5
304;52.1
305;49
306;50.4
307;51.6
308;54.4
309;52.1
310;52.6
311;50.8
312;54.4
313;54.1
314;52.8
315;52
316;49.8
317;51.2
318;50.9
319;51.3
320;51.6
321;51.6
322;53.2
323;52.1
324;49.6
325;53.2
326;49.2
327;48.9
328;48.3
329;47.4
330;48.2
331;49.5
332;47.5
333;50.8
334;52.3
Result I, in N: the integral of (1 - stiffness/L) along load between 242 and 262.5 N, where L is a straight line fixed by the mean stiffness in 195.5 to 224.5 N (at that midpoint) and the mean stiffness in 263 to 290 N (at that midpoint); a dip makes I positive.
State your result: 8.9 N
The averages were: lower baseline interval 33.7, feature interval 21.7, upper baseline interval 41.2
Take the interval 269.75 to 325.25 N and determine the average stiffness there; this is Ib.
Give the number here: 49.4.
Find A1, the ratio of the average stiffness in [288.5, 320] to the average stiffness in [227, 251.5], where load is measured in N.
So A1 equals 1.83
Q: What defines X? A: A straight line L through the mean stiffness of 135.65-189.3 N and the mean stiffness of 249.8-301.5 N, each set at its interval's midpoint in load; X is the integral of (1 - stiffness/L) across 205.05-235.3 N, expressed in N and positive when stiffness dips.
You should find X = -2.65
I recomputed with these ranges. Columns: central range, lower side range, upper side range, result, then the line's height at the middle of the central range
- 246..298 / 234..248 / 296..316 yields 4.9 N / 39.3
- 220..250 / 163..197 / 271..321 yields 5.4 N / 38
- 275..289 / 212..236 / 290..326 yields 0.2 N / 46.9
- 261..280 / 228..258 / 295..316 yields 1.3 N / 37.6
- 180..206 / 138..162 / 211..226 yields 1.2 N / 30.8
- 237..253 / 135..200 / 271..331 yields 6.3 N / 39.6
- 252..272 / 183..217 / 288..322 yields 7.8 N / 43.6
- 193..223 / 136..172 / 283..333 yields 0.6 N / 33.6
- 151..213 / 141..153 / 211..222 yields 2.5 N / 29.3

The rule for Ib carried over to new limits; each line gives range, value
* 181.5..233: 32.4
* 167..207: 28.8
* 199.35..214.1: 33.2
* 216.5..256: 29.4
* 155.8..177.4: 26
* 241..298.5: 35.7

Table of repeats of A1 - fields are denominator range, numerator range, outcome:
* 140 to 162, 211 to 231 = 1.54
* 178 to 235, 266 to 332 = 1.50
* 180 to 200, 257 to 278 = 1.14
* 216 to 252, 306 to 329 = 1.68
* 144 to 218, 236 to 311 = 1.35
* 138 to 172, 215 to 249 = 1.33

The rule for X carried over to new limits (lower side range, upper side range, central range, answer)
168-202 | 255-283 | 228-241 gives -0.8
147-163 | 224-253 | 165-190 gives -3.1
